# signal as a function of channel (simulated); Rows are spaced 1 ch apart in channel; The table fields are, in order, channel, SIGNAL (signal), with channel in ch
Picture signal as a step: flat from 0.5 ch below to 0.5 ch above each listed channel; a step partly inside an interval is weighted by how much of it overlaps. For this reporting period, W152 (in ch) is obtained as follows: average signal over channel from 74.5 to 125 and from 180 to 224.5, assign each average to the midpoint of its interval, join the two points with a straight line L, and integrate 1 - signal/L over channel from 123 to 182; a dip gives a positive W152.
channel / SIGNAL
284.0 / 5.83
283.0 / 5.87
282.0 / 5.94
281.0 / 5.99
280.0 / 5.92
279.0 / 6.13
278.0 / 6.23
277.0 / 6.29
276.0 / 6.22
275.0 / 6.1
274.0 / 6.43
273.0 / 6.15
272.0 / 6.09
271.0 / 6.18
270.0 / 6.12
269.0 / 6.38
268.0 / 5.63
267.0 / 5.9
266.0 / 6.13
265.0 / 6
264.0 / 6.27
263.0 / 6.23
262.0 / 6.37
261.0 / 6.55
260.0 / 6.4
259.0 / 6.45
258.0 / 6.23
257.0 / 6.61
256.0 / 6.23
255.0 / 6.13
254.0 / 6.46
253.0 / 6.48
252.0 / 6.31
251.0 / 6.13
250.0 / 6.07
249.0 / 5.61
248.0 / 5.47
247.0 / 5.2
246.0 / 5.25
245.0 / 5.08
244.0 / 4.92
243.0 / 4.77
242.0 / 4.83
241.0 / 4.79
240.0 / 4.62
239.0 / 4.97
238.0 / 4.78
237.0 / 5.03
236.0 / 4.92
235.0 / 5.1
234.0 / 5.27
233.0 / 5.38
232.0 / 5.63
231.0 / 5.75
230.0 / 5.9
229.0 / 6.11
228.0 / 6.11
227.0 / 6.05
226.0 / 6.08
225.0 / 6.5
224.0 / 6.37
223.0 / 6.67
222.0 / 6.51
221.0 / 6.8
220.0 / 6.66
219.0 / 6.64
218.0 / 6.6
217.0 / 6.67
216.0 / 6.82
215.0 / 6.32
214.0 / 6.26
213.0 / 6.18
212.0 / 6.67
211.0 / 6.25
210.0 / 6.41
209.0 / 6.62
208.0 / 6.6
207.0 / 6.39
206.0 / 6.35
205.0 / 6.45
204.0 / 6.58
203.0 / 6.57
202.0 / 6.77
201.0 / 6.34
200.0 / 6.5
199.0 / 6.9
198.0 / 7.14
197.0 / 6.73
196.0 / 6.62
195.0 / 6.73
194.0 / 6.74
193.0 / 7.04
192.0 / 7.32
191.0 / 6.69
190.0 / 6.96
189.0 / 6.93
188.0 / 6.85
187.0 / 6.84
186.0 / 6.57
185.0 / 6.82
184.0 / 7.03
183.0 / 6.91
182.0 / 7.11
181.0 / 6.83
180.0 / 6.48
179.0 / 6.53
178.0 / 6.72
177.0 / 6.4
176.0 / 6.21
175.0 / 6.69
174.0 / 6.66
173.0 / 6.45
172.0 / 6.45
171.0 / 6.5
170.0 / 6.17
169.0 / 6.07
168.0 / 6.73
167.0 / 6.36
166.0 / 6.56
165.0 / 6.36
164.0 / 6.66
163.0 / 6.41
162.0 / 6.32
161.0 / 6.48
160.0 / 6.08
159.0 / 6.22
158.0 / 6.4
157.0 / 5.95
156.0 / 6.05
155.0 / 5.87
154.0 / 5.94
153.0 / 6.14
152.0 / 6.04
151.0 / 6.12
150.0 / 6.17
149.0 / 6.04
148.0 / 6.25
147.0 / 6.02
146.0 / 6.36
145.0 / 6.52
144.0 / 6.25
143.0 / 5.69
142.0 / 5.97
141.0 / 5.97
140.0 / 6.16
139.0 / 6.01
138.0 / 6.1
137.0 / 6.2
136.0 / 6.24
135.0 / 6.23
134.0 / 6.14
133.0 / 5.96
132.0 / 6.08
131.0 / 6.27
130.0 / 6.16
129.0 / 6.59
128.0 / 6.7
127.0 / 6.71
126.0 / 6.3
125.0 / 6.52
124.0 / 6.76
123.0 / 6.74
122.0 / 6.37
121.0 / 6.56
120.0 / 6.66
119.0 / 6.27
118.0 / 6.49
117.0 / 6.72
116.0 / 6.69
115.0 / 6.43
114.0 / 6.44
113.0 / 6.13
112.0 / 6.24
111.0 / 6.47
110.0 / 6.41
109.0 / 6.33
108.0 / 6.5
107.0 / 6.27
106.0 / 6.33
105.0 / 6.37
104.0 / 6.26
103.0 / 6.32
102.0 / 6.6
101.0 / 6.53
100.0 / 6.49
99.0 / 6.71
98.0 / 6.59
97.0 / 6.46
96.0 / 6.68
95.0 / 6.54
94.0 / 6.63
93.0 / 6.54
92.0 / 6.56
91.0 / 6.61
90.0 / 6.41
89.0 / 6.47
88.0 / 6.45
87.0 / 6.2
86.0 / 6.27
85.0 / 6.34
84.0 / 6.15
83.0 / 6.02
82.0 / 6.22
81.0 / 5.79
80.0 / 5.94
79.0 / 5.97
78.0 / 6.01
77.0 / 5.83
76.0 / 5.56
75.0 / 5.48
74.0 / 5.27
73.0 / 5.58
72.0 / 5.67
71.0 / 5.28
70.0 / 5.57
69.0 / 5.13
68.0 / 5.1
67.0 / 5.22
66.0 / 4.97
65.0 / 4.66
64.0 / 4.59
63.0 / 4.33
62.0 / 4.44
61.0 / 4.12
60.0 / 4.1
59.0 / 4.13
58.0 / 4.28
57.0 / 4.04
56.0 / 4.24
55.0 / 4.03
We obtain 1.9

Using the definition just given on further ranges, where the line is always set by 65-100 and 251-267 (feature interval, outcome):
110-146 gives -1.6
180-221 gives -3.2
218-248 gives 3.0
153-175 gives -0.7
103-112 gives -0.5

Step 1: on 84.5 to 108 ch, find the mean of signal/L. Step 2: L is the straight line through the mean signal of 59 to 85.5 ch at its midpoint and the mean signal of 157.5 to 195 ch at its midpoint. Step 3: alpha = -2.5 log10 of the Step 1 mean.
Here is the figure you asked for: -0.15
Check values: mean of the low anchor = 5.34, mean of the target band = 6.46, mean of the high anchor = 6.61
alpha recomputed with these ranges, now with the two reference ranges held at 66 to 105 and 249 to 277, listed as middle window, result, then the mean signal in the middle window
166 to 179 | -0.05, 6.46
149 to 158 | 0.01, 6.06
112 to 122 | -0.06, 6.47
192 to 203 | -0.10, 6.77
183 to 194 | -0.12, 6.9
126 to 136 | -0.03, 6.31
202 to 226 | -0.06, 6.51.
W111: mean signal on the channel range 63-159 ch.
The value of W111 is 6.15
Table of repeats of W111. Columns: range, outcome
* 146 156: 6.08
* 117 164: 6.26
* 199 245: 6.01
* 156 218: 6.58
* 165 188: 6.6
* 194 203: 6.71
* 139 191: 6.4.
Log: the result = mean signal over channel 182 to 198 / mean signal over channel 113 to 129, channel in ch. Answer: 1.0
